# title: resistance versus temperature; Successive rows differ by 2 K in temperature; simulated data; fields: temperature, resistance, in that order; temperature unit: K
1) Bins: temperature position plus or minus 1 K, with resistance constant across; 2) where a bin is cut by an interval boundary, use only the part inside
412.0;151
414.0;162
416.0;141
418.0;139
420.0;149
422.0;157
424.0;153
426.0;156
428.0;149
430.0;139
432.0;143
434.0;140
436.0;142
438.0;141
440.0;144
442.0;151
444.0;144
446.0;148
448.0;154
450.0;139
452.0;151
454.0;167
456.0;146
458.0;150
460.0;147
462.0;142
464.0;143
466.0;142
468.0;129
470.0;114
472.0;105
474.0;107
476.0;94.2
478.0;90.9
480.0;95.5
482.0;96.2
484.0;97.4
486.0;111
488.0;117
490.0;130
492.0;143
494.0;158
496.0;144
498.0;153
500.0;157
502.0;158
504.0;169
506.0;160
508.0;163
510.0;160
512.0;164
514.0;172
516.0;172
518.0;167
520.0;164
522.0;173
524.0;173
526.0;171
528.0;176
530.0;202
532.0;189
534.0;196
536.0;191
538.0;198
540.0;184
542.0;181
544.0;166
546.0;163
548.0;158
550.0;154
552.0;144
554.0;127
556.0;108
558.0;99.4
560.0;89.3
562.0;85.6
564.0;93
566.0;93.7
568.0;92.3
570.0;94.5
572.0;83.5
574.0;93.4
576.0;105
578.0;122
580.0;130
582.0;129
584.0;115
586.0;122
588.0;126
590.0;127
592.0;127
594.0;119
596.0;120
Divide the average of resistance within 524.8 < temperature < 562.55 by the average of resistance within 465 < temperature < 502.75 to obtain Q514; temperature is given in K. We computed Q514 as 1.28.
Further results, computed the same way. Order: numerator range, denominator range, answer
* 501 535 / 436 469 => 1.18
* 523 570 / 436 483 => 1.12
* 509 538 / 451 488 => 1.43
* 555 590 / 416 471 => 0.73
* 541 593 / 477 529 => 0.82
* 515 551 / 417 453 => 1.20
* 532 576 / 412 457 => 0.90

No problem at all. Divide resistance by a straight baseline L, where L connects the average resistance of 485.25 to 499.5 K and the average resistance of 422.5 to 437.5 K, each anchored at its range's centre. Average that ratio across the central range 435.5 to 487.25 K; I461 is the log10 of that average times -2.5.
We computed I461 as 0.10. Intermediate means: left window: 146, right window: 138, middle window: 130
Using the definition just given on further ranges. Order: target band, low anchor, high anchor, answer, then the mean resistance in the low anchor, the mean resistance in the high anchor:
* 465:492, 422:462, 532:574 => 0.28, 148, 135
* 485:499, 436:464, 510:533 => 0.19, 148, 174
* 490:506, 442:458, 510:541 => 0.10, 150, 179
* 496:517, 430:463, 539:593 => -0.20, 147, 123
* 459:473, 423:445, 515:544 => 0.19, 146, 181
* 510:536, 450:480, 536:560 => -0.21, 130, 152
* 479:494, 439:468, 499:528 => 0.34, 147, 166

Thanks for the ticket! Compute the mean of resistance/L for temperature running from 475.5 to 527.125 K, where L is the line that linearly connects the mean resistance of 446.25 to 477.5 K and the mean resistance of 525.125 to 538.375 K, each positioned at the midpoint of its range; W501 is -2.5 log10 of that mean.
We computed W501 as 0.15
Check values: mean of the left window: 135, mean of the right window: 189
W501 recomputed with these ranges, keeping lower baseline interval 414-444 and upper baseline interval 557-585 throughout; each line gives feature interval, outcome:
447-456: -0.09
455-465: -0.07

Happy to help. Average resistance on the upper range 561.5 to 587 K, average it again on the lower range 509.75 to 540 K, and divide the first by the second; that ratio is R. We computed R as 0.59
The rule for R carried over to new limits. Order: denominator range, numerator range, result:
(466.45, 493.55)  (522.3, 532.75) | 1.63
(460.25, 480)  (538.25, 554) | 1.38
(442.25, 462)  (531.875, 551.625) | 1.18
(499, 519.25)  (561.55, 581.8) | 0.61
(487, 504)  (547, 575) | 0.74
